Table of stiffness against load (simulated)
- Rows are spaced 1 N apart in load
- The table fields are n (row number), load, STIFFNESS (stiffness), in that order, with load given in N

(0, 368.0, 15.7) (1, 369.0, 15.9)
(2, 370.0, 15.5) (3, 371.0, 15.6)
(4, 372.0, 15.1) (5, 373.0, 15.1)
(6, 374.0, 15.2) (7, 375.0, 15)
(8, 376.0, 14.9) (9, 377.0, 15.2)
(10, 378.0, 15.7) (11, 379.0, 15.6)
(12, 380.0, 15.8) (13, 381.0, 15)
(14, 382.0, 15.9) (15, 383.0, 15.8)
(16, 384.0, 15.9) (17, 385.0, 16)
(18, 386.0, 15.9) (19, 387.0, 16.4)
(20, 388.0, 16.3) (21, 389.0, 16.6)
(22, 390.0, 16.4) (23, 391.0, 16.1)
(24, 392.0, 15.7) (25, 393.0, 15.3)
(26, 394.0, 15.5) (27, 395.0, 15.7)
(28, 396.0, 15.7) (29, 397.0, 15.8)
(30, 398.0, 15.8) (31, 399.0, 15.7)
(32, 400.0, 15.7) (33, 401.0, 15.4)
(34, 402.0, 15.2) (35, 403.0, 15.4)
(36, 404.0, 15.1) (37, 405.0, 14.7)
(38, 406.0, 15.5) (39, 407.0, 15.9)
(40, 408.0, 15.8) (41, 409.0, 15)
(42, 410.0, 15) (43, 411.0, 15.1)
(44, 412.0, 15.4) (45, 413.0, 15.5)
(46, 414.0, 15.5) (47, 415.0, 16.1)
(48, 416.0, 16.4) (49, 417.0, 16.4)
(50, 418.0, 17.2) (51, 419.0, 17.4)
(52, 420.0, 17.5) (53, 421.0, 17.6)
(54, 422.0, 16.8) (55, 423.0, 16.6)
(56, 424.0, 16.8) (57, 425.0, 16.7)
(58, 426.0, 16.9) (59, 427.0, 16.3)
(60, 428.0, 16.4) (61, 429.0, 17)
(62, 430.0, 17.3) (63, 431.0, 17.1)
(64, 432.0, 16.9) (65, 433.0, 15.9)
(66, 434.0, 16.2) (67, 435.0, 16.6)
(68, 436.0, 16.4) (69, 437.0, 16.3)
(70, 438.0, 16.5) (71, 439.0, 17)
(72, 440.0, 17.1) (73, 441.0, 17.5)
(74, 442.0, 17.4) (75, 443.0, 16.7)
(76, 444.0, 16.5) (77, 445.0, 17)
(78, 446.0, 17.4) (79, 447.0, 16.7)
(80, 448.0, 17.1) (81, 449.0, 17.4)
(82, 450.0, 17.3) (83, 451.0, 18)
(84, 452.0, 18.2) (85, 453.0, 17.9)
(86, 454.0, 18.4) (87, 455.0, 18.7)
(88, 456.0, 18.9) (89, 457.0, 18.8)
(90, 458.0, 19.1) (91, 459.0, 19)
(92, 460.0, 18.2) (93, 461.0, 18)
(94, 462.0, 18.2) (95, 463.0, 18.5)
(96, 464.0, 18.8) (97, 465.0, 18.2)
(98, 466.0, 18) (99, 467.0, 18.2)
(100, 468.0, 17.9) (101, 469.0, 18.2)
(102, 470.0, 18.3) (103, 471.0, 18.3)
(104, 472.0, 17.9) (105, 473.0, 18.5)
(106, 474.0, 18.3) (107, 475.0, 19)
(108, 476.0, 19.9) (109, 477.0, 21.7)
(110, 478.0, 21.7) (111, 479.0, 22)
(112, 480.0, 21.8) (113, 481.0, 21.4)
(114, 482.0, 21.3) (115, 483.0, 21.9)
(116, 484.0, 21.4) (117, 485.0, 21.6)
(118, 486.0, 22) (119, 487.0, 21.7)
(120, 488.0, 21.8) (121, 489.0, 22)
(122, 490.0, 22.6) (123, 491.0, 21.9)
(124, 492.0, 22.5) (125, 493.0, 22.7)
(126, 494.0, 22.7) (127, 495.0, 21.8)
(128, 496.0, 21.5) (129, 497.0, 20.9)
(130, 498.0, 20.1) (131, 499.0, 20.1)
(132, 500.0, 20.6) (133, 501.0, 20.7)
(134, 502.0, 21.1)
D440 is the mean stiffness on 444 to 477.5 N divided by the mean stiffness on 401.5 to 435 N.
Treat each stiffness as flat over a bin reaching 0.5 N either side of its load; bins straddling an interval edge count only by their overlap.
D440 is 1.1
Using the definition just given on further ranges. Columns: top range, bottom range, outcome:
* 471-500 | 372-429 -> 1.33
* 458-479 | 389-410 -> 1.21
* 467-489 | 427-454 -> 1.19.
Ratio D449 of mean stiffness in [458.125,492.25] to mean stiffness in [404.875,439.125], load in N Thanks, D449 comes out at 1.22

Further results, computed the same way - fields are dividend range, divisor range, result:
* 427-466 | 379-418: 1.11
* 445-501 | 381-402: 1.24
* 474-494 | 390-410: 1.39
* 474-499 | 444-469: 1.19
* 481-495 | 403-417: 1.42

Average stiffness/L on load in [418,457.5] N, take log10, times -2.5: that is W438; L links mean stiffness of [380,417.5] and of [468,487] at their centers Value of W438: 0.049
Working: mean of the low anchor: 15.7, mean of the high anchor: 20.3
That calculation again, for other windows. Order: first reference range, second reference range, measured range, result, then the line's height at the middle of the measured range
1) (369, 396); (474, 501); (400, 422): 0.089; 17.2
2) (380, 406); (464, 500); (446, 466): 0.057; 19.1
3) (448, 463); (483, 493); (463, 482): 0.047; 20.2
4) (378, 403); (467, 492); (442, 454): 0.091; 18.9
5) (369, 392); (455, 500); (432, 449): 0.102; 18.5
